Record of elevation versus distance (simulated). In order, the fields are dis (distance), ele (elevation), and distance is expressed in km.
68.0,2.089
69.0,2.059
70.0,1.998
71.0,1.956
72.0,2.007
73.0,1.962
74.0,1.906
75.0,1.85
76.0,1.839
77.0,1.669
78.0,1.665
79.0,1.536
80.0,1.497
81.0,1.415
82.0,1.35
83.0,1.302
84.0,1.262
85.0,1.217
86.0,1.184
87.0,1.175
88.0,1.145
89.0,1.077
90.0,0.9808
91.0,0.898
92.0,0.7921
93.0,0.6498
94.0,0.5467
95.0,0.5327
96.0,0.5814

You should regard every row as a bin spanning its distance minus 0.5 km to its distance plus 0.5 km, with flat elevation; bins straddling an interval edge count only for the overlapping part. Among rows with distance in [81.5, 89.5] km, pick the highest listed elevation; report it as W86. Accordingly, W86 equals 1.35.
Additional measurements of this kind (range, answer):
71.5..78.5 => 2.007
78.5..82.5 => 1.536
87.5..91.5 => 1.145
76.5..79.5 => 1.669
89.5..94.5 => 0.9808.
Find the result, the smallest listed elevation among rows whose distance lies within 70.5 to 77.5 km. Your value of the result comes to 1.669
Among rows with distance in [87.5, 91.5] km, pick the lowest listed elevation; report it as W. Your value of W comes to 0.898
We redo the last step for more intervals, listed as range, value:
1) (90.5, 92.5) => 0.7921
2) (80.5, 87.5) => 1.175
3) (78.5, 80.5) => 1.497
